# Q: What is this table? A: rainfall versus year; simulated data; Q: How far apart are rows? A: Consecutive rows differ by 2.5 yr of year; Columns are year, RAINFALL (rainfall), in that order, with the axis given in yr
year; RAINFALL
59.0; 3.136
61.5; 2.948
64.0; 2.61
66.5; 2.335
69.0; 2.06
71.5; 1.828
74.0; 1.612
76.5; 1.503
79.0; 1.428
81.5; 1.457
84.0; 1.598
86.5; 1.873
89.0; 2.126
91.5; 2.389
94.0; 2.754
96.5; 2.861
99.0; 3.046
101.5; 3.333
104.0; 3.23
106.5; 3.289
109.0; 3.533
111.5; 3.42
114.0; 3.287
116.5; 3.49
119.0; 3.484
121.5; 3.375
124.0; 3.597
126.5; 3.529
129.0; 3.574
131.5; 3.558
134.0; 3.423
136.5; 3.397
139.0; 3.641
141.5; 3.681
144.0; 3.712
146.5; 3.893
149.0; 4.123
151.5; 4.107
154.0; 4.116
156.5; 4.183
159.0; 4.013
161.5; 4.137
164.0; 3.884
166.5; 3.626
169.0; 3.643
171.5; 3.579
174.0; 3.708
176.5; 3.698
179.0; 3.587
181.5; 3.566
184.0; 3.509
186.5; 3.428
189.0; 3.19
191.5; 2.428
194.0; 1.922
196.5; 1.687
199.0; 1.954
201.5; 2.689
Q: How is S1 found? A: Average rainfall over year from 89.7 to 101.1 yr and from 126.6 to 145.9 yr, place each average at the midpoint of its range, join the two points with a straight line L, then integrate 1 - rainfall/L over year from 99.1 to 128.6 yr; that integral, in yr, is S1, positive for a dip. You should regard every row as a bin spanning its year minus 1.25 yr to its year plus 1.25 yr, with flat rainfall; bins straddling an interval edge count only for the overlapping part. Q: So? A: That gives -2.6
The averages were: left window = 2.77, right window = 3.58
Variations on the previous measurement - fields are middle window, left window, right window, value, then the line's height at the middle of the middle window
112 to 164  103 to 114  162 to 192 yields -4.23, 3.43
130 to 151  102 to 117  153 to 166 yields 0.53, 3.78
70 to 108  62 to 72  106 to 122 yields 7.61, 2.82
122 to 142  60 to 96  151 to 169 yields -1.32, 3.33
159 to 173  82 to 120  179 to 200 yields -4.96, 2.8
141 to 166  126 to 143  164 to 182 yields -2.68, 3.6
